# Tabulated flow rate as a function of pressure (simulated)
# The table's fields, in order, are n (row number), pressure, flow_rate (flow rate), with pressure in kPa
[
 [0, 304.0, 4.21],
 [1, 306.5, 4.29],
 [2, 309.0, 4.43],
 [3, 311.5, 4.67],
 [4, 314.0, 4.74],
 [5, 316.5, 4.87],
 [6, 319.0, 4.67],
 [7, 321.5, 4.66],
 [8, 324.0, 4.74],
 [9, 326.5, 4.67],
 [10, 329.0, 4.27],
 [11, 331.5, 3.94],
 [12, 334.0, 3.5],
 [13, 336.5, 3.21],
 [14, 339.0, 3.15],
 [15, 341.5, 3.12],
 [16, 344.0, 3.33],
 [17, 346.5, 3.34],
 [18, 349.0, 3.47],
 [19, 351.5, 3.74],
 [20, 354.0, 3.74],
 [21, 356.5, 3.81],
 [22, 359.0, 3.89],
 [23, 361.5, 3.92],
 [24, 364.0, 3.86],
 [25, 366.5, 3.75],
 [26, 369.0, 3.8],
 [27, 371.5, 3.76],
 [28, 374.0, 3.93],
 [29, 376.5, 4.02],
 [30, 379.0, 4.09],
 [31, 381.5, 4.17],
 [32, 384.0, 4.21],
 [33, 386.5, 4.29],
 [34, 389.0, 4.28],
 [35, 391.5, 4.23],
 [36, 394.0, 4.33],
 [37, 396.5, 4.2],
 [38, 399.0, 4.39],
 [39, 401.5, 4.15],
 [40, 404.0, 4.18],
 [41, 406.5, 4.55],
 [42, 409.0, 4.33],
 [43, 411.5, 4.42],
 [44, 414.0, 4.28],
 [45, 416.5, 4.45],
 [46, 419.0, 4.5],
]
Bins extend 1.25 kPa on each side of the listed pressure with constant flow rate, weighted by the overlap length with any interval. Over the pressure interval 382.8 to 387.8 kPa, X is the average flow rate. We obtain 4.25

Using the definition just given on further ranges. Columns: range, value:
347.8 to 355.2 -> 3.65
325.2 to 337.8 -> 3.92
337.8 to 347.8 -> 3.24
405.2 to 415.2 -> 4.39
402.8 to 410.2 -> 4.35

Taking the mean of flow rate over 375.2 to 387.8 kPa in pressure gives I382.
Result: 4.16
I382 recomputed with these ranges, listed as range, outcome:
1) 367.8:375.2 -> 3.83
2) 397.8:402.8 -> 4.27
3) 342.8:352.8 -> 3.47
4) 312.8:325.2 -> 4.74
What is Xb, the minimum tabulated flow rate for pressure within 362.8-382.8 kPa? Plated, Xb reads 3.75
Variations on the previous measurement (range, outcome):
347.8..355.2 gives 3.47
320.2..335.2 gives 3.5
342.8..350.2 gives 3.33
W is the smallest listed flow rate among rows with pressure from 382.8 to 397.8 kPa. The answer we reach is 4.2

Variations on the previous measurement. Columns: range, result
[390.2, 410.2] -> 4.15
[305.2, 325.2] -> 4.29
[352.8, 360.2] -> 3.74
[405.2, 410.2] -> 4.33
